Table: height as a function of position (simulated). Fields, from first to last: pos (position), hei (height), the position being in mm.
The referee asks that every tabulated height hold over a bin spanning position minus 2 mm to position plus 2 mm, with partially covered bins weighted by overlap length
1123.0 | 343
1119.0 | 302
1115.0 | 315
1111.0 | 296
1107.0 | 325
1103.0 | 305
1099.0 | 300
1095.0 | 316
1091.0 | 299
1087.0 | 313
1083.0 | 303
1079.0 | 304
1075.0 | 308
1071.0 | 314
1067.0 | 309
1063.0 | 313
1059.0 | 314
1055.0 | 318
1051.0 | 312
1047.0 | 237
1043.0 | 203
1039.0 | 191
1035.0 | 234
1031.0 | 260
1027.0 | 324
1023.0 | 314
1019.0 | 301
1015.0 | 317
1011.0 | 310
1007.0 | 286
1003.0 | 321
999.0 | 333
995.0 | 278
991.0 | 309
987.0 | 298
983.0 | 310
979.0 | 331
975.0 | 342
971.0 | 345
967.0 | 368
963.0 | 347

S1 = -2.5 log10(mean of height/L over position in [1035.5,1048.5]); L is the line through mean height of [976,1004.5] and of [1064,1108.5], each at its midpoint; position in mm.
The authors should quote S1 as 0.41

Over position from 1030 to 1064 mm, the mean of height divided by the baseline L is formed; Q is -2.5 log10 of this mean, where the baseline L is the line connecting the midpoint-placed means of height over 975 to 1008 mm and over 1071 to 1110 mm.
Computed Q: 0.17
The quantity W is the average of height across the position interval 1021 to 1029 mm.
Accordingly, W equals 319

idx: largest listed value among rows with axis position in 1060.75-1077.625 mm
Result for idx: 314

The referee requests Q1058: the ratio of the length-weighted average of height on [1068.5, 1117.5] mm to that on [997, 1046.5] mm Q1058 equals 1.1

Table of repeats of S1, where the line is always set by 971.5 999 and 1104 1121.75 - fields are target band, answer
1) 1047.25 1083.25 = 0.02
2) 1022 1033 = 0.05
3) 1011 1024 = 0.01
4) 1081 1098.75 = 0.02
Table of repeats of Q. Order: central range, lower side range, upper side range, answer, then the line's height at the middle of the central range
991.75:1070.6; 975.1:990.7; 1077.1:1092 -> 0.08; 311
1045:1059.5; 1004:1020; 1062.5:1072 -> 0.06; 310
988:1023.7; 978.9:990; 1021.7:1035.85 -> -0.03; 298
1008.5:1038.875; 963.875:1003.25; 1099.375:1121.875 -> 0.11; 320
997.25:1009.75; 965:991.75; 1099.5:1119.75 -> 0.04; 326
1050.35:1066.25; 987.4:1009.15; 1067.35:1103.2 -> -0.03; 306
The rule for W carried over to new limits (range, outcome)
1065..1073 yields 312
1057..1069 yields 312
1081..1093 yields 305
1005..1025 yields 306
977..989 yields 313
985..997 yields 295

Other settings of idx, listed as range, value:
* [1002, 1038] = 324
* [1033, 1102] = 318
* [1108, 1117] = 315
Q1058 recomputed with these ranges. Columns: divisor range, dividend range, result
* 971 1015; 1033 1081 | 0.89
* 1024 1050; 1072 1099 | 1.24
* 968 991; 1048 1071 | 0.95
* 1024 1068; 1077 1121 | 1.12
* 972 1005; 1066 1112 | 0.97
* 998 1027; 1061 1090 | 0.99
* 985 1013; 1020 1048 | 0.83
